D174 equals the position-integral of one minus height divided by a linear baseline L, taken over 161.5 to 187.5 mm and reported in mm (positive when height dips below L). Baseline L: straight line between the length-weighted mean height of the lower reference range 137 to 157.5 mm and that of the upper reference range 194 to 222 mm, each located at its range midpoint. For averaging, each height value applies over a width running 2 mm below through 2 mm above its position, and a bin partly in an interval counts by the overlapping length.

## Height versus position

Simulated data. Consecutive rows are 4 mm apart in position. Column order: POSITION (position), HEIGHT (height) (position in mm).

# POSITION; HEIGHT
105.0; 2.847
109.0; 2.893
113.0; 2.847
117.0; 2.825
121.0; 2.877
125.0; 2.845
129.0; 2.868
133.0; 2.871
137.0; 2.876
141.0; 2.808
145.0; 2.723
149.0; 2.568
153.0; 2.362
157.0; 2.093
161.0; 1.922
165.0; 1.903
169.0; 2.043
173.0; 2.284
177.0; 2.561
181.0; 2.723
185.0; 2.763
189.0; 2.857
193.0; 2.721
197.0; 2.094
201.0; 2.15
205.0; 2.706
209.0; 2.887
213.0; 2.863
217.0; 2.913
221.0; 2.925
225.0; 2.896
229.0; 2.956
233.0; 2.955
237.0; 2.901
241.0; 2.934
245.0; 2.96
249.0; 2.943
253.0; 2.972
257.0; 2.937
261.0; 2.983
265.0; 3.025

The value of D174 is 2.44 mm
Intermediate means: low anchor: 2.58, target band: 2.36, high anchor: 2.64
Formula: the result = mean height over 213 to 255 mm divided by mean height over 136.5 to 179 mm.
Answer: 1.24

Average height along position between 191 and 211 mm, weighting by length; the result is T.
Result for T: 2.51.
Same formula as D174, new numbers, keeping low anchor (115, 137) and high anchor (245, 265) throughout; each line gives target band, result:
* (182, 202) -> 2.5 mm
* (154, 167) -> 4.0 mm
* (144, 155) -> 1.3 mm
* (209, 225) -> 0.2 mm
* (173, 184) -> 1.2 mm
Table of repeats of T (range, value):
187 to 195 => 2.79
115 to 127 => 2.85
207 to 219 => 2.89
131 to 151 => 2.77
